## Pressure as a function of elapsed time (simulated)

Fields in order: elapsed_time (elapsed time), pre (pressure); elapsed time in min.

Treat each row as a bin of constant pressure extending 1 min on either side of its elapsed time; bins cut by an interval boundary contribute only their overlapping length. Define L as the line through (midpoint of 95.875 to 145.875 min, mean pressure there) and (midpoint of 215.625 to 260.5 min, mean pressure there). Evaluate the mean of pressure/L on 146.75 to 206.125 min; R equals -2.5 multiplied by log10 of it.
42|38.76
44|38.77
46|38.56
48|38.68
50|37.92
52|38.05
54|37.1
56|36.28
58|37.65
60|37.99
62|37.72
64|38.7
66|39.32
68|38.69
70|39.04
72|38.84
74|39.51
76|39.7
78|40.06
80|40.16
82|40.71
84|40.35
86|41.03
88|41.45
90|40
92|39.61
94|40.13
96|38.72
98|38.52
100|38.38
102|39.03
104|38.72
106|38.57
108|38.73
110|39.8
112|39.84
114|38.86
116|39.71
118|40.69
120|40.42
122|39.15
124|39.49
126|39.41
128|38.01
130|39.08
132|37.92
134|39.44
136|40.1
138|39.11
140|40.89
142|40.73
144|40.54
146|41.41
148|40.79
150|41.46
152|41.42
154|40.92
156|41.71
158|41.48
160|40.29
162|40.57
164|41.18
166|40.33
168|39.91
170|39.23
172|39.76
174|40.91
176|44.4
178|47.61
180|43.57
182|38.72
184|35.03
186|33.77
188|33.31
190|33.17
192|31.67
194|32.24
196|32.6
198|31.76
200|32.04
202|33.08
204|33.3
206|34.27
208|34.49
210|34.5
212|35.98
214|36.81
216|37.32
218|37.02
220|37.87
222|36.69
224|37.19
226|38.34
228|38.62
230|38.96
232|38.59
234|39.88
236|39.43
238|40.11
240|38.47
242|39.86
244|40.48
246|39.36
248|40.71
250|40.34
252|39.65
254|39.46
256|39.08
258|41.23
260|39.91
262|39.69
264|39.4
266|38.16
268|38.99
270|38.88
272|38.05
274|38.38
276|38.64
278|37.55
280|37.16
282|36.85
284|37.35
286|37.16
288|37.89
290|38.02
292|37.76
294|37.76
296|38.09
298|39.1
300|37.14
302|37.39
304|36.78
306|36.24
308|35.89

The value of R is 0.03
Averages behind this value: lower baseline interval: 39.4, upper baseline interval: 39.1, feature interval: 38.1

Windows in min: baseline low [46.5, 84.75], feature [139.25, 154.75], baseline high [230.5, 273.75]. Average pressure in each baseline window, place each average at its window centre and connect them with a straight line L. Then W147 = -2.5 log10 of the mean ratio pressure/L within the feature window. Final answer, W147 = -0.05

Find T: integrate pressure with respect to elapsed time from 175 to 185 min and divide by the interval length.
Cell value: 41.9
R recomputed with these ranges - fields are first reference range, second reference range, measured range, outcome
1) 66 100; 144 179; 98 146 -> 0.03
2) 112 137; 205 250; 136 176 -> -0.05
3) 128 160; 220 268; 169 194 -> 0.05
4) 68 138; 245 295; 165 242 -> 0.05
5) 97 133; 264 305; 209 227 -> 0.04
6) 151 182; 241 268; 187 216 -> 0.21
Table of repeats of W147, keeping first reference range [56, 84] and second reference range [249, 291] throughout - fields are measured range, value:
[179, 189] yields 0.056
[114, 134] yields -0.010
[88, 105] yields -0.008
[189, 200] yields 0.200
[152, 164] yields -0.059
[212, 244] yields 0.011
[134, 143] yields -0.034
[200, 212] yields 0.145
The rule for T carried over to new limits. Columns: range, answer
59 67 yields 38.4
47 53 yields 38.2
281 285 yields 37.1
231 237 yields 39.3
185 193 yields 33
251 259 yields 39.9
